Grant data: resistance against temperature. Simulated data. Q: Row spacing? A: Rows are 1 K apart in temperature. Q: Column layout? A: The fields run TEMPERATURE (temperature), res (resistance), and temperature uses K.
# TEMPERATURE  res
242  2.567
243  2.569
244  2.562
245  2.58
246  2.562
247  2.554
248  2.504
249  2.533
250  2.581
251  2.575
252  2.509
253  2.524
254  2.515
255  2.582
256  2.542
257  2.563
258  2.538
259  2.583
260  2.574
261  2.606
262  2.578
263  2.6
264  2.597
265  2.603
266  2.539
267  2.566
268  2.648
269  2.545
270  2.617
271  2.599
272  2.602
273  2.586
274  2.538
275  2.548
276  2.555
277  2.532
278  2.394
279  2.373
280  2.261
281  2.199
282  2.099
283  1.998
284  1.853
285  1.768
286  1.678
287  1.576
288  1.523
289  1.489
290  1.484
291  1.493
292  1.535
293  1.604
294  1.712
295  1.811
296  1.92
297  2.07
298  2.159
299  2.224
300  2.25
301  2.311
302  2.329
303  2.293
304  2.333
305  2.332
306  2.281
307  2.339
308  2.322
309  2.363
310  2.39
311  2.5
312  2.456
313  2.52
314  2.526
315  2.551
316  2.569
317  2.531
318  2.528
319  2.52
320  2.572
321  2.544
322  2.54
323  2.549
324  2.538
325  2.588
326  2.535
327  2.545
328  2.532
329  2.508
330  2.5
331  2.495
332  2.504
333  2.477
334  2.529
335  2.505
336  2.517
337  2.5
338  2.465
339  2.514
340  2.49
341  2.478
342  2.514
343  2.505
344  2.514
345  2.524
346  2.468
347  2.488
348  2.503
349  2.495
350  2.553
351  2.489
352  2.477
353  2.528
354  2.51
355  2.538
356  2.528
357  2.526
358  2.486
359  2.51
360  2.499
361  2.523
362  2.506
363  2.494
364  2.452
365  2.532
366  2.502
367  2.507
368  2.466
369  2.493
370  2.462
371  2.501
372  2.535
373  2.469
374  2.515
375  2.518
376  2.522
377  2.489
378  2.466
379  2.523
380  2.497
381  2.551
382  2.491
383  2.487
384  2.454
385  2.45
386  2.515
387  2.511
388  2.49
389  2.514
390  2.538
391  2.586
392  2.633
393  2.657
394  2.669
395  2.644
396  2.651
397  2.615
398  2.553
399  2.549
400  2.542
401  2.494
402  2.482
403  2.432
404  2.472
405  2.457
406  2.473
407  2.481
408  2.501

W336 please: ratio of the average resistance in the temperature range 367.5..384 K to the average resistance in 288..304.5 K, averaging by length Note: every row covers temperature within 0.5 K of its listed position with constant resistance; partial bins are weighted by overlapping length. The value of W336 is 1.30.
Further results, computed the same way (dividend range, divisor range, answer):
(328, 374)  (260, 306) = 1.14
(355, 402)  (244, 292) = 1.07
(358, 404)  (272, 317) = 1.17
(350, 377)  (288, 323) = 1.13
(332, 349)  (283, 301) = 1.39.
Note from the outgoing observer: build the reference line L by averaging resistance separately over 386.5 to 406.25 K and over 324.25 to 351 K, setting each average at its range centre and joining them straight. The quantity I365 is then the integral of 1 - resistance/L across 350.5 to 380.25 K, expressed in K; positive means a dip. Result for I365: 0.3 K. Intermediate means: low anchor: 2.51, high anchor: 2.55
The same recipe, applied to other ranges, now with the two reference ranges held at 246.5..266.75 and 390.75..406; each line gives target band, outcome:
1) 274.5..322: 7.1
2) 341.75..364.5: 0.5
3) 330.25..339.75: 0.2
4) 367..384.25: 0.4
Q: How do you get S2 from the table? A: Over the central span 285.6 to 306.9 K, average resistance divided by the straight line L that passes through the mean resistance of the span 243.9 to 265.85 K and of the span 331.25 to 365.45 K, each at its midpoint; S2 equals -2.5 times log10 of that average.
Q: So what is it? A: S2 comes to 0.295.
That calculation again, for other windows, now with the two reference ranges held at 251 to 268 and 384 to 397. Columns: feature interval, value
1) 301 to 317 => 0.07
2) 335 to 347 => 0.03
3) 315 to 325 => 0.01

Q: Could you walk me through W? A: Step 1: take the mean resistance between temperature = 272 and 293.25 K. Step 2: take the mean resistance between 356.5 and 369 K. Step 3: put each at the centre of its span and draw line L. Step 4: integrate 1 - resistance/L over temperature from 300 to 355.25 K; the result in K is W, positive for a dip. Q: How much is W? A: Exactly -4.6 K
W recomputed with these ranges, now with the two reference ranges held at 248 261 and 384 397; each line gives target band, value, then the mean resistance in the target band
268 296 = 5.2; 2.08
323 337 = 0.2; 2.52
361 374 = 0.4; 2.5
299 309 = 1.0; 2.31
